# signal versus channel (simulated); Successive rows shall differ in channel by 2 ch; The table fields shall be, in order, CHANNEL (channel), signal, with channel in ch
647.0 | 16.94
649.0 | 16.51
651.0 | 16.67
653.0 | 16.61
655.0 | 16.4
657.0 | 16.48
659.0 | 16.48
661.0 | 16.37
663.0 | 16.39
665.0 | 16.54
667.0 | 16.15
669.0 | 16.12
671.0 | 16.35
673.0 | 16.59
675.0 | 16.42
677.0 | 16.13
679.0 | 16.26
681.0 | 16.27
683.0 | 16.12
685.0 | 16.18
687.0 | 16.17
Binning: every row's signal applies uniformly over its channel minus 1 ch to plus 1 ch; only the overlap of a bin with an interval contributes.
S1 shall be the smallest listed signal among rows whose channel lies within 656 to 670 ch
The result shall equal 16.12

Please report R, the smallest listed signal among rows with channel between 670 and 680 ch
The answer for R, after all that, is 16.13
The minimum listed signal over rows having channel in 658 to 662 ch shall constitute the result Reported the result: 16.37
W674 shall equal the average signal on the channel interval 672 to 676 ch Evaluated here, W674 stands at 16.5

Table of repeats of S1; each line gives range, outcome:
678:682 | 16.26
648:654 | 16.51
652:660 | 16.4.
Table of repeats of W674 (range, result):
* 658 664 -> 16.4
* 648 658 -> 16.5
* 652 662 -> 16.5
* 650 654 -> 16.6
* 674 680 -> 16.3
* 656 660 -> 16.5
